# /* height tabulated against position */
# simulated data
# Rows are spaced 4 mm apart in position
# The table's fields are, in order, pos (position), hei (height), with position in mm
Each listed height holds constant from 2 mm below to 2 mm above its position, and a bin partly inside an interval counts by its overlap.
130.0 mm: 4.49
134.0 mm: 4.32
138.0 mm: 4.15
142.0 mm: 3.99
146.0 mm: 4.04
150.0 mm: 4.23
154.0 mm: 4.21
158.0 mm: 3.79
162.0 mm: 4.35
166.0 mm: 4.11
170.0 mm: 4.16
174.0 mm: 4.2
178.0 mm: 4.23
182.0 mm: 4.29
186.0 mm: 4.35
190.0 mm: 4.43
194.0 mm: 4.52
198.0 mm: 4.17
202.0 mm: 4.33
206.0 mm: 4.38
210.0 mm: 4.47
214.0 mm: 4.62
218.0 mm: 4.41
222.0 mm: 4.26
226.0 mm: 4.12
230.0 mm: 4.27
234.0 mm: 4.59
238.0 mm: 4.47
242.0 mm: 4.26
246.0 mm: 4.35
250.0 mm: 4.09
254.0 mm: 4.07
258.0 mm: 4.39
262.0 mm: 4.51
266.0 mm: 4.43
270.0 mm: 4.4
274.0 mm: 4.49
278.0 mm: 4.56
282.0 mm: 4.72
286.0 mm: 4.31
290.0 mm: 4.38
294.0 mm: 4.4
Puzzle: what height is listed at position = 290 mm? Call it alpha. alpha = 4.38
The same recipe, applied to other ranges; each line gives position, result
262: 4.51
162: 4.35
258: 4.39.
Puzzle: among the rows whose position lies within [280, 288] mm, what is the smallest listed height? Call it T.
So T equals 4.31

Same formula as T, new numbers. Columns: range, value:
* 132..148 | 3.99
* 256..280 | 4.39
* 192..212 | 4.17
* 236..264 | 4.07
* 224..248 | 4.12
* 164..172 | 4.11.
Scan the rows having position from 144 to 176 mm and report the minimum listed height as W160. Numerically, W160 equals 3.79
